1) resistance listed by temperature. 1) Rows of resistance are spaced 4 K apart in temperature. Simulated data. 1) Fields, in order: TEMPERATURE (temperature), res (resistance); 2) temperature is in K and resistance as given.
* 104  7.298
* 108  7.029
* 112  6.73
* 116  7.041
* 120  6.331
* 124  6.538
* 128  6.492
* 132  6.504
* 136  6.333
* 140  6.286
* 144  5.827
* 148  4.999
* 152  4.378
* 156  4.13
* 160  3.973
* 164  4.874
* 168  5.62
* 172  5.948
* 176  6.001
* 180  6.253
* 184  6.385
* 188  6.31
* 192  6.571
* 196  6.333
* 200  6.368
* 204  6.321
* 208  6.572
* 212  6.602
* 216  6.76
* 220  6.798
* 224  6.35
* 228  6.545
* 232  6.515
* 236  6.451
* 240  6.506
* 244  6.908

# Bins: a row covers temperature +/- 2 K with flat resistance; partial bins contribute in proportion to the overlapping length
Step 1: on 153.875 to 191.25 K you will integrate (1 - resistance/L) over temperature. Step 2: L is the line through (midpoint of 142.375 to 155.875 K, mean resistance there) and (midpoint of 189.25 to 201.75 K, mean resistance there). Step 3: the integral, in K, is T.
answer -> 1.16 K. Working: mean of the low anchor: 4.92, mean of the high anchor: 6.42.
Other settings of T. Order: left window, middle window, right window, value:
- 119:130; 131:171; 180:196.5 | 7.19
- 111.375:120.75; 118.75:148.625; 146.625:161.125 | -3.20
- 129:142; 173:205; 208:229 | 1.10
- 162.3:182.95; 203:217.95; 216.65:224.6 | -0.27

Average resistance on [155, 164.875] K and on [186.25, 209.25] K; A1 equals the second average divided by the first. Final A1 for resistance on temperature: 1.5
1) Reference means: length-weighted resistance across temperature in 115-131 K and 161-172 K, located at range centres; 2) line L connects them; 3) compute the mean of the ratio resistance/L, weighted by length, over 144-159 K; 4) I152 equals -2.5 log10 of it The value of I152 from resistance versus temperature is 0.227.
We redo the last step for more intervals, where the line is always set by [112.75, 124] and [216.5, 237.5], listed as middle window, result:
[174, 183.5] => 0.07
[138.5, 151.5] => 0.20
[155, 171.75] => 0.34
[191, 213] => 0.02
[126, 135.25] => 0.03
